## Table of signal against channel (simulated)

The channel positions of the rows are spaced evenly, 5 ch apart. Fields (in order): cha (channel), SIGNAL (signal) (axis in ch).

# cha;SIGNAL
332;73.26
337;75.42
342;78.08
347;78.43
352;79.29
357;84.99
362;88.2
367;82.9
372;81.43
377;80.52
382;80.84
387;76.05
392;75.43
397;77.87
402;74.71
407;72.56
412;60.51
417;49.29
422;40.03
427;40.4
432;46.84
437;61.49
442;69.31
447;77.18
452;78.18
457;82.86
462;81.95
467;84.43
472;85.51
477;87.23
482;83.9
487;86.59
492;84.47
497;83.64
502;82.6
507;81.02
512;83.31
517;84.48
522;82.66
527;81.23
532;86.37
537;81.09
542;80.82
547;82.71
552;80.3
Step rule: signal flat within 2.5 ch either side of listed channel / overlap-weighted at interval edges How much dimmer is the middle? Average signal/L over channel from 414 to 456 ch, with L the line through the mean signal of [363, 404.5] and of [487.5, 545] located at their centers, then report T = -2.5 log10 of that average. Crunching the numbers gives 0.34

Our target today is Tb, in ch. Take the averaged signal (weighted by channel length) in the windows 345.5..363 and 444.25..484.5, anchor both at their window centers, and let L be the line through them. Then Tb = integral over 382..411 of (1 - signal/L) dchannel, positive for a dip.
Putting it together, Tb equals 2.63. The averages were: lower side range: 82.5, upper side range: 82.6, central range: 75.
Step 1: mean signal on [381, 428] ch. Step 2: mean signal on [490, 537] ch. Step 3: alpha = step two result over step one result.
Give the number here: 1.28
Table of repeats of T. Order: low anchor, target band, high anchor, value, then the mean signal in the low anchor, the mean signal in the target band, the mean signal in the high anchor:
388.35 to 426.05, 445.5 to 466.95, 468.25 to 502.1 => -0.049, 63.7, 80.7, 85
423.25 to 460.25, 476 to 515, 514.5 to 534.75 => -0.096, 64.7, 84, 83.7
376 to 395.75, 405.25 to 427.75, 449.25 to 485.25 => 0.450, 78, 52.8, 83.5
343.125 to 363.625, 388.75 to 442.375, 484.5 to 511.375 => 0.338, 82.2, 60.6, 83.6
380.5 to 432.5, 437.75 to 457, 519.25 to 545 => -0.076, 63.4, 74.7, 82.5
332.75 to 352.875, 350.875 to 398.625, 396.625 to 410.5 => -0.076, 77.3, 80.8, 73.6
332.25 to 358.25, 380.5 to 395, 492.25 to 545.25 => 0.032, 78.4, 77.2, 82.8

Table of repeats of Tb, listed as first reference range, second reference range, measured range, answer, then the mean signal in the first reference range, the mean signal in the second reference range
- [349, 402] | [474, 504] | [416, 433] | 8.0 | 80.4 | 84.8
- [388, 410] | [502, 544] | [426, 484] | 3.3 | 74.9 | 82.6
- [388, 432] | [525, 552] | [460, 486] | -4.8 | 61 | 82.3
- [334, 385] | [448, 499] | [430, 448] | 4.3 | 80.9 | 83.7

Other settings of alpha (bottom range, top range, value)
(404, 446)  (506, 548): 1.47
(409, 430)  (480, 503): 1.75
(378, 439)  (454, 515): 1.32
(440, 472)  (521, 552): 1.03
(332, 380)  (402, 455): 0.75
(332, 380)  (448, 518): 1.03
